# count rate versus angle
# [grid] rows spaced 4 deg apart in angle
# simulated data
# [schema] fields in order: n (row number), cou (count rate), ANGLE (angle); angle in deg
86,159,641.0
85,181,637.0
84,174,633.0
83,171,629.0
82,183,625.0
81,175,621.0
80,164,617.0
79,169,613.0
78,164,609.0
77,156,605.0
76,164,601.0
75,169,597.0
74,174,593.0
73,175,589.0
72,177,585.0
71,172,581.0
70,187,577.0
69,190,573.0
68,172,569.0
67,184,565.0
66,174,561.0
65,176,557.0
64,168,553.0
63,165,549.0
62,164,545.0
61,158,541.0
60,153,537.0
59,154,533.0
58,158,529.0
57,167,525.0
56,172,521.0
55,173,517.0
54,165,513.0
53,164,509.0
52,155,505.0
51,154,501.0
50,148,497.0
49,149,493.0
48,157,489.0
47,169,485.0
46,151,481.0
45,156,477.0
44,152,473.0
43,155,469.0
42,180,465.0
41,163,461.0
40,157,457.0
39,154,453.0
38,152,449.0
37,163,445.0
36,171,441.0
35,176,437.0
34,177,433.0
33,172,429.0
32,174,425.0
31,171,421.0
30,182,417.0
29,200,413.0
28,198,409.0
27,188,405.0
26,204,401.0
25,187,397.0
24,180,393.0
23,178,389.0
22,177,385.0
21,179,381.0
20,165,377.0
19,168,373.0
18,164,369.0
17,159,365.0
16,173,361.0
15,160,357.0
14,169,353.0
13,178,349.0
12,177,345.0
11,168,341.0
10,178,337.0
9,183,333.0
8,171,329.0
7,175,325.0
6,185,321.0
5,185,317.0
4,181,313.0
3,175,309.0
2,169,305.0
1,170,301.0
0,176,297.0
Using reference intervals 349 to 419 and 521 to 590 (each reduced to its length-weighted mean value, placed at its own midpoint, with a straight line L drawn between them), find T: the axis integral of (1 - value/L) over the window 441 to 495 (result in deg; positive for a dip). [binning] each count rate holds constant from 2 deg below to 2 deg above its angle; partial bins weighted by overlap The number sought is 4.8 deg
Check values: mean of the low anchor 178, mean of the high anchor 170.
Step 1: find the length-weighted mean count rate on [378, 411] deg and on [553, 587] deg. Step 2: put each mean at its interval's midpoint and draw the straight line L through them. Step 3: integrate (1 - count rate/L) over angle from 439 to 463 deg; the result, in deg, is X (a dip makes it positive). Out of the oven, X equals 3.1 deg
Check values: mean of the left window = 186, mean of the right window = 178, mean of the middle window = 160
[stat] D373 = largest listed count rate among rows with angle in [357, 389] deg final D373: 179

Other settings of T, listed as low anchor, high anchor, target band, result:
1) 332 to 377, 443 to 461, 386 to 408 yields -3.1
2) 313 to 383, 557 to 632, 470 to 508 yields 4.0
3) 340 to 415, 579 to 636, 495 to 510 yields 1.7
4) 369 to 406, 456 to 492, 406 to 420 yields -1.4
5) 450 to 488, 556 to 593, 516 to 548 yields 1.6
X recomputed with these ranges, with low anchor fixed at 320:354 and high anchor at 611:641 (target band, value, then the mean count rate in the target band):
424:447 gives 0.4 deg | 172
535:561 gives 1.3 deg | 165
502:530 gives 1.5 deg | 165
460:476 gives 1.1 deg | 162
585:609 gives 0.7 deg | 168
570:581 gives -0.7 deg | 184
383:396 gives -0.3 deg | 179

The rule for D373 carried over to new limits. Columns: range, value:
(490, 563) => 176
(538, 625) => 190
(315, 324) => 185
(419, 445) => 177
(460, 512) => 180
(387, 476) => 204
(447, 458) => 157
